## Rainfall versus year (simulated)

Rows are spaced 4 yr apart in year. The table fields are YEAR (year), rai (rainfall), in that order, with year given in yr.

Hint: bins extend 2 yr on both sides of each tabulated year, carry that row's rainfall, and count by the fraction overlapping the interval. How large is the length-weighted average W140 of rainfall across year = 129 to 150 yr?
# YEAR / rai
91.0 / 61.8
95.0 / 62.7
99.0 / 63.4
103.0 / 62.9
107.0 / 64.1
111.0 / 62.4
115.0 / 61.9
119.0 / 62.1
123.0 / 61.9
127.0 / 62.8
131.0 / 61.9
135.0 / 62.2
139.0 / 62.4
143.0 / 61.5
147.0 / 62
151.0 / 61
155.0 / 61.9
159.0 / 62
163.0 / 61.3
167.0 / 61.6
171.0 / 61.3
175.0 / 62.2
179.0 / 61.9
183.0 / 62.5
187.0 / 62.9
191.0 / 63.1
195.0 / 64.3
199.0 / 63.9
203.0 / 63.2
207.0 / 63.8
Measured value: 62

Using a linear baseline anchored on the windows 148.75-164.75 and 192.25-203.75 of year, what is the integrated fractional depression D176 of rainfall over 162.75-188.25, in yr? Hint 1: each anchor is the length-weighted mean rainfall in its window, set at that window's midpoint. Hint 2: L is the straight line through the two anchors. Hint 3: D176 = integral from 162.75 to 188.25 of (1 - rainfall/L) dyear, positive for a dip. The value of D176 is 0.2 yr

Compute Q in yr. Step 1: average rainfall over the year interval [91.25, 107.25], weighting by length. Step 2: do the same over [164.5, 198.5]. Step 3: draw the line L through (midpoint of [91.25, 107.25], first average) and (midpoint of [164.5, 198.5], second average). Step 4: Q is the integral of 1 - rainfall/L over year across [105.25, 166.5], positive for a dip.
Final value 0.7 yr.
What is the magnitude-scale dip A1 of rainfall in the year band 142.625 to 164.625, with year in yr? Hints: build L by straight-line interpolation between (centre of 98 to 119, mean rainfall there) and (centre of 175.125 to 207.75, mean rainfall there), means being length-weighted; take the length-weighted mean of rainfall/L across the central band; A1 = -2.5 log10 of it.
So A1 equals 0.02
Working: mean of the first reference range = 62.8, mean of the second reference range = 63.1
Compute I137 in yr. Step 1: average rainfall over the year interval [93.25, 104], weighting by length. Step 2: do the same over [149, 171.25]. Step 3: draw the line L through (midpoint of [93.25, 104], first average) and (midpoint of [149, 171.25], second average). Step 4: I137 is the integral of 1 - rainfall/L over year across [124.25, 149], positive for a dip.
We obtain 0.0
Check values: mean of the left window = 63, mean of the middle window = 62.1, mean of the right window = 61.5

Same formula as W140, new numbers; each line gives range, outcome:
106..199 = 62.2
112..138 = 62.2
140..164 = 61.7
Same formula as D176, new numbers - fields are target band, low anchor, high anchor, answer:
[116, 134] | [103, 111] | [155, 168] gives 0.2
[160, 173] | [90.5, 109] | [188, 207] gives 0.4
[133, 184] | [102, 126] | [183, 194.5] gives 0.8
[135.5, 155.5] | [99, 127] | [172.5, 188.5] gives 0.2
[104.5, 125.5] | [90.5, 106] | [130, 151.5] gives 0.0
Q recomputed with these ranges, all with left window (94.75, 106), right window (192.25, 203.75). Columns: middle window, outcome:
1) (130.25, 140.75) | 0.2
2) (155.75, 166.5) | 0.3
